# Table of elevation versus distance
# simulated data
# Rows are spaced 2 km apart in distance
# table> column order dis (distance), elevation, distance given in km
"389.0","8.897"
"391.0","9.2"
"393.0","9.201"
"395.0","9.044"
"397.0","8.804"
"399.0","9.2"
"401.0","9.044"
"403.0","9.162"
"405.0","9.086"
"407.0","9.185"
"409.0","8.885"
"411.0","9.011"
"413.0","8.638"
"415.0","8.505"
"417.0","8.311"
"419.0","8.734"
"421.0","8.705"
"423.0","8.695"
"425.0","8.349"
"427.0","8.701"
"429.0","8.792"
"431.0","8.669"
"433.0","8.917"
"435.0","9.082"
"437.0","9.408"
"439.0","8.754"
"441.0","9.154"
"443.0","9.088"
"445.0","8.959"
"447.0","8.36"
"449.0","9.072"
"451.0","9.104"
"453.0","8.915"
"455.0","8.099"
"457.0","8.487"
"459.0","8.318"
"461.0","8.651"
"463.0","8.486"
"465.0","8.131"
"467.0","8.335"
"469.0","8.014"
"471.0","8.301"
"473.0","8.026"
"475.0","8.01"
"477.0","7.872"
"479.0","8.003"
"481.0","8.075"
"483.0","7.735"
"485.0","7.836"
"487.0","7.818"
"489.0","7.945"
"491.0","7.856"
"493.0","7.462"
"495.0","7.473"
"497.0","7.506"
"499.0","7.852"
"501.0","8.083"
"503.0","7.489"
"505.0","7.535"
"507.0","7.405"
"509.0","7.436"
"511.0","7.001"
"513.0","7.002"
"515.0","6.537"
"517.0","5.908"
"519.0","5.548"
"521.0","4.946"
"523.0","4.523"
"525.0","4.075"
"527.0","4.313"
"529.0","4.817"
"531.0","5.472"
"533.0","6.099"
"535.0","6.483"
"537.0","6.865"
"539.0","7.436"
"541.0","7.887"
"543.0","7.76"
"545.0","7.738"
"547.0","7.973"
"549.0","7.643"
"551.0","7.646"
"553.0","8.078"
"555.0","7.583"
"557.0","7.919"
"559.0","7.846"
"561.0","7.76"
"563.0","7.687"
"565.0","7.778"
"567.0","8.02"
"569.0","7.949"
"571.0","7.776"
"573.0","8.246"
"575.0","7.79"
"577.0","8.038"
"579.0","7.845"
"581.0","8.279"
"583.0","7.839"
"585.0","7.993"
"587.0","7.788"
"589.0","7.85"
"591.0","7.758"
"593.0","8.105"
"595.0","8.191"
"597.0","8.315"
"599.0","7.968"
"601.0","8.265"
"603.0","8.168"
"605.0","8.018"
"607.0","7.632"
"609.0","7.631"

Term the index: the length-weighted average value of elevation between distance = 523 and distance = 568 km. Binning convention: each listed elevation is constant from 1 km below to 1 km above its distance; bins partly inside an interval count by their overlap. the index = 6.98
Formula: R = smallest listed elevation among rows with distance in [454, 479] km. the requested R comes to 7.872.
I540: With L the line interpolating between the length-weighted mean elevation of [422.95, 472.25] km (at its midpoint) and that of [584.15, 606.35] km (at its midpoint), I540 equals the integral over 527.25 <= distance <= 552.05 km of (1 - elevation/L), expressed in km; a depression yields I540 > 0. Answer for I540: 4.1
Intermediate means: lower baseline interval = 8.67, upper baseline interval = 8.03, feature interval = 6.91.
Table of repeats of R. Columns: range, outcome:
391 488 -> 7.735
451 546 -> 4.075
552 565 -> 7.583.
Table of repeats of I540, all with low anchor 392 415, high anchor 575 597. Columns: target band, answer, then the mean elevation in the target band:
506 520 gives 2.8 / 6.69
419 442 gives 0.0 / 8.83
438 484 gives 1.3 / 8.43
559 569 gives 0.3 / 7.83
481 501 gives 1.8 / 7.76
